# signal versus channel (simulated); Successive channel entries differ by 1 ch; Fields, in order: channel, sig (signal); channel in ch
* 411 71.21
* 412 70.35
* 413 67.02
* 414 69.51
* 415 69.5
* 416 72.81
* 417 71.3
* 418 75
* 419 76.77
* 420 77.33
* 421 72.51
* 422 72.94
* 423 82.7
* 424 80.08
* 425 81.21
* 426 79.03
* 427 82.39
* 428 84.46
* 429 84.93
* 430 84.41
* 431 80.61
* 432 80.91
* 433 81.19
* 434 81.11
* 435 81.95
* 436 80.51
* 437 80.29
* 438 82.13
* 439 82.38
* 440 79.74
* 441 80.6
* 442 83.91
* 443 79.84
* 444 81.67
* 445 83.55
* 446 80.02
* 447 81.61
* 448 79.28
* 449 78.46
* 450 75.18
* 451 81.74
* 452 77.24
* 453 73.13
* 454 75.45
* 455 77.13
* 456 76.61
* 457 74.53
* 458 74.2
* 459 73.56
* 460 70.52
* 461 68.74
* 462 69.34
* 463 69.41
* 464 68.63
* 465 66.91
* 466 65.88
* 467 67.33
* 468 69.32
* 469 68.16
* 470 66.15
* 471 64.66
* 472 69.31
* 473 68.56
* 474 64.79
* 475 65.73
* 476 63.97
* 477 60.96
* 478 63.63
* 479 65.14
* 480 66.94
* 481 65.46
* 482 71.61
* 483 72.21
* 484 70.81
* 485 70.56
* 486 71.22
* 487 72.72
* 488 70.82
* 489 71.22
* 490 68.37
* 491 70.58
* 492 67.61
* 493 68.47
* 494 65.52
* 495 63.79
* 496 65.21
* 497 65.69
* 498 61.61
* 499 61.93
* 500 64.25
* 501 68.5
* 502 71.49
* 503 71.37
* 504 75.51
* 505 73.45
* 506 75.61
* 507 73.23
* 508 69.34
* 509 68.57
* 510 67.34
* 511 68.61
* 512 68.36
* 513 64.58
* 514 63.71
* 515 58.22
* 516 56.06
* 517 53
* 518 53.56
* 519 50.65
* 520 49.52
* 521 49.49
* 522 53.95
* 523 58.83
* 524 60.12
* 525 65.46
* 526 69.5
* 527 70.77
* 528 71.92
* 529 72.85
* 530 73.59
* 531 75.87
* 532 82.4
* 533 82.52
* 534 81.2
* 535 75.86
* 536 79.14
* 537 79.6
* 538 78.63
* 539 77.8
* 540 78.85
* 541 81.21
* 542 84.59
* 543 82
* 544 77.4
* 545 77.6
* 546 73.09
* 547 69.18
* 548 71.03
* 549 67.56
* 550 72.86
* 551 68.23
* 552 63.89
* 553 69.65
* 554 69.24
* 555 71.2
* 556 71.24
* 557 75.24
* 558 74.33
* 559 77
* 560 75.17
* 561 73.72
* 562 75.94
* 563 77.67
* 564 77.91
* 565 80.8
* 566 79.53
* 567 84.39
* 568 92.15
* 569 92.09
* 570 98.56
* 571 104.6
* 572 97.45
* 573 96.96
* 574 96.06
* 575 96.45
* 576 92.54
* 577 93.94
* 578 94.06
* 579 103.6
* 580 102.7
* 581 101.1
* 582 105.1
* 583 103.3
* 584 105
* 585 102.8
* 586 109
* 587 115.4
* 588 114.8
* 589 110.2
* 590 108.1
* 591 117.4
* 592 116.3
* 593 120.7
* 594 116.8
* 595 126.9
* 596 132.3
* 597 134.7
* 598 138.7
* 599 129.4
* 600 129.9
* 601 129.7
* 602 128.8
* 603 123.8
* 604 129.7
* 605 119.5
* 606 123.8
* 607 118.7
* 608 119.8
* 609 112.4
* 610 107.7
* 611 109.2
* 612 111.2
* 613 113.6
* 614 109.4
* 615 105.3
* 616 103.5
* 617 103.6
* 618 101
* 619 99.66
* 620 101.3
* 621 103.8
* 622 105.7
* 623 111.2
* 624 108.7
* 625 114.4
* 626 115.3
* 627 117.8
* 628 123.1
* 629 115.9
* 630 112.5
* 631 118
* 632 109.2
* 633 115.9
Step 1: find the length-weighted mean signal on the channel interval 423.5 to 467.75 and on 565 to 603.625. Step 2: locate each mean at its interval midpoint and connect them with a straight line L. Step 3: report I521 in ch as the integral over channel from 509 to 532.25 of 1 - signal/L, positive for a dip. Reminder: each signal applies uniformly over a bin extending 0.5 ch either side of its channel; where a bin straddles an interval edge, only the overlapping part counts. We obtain 7.7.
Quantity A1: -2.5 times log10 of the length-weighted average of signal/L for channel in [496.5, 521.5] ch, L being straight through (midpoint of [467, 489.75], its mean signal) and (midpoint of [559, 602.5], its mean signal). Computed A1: 0.218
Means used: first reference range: 67.9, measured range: 64.1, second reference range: 104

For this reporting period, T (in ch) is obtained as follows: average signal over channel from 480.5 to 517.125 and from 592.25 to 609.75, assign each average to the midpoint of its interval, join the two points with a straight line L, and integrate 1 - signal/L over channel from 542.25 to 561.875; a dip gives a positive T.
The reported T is 5.0 ch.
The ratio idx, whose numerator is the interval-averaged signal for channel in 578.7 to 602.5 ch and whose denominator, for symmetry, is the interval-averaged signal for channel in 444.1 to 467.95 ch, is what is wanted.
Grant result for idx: 1.6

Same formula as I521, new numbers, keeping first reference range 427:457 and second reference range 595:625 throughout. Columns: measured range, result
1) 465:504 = 9.5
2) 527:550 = 5.5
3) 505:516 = 3.2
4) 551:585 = 6.5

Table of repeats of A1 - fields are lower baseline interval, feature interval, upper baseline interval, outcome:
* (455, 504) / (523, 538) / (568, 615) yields 0.19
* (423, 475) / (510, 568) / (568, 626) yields 0.34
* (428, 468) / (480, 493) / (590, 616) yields 0.25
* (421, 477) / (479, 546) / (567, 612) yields 0.31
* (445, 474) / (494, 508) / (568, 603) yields 0.24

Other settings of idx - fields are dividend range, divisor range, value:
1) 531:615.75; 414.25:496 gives 1.30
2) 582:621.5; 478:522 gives 1.75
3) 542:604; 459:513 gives 1.41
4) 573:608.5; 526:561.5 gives 1.53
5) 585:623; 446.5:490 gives 1.64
